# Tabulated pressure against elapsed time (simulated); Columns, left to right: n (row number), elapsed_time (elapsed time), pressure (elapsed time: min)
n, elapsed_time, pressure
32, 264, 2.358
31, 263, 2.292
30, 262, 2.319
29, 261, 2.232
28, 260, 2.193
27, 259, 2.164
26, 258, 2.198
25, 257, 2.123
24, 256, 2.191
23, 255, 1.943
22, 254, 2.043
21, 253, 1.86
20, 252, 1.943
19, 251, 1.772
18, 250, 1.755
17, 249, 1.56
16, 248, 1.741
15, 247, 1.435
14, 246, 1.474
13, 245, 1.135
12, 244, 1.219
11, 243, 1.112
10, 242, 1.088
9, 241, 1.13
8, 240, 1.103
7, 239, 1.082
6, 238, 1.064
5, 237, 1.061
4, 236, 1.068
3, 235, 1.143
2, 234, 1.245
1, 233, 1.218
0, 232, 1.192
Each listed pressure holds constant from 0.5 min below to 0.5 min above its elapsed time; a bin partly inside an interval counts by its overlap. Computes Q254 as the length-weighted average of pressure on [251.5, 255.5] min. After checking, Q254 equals 1.95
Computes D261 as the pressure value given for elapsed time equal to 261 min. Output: 2.232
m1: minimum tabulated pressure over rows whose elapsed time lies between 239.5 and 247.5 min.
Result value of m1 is 1.088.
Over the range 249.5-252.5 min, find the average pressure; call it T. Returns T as 1.82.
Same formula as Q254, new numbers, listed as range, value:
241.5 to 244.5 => 1.14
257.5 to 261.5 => 2.2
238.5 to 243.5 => 1.1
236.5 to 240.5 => 1.08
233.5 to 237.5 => 1.13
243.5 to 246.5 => 1.28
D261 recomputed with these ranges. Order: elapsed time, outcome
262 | 2.319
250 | 1.755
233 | 1.218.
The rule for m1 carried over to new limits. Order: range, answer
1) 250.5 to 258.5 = 1.772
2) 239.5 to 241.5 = 1.103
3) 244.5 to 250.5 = 1.135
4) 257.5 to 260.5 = 2.164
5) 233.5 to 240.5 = 1.061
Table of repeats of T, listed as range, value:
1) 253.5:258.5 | 2.1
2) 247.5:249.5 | 1.65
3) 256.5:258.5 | 2.16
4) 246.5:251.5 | 1.65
